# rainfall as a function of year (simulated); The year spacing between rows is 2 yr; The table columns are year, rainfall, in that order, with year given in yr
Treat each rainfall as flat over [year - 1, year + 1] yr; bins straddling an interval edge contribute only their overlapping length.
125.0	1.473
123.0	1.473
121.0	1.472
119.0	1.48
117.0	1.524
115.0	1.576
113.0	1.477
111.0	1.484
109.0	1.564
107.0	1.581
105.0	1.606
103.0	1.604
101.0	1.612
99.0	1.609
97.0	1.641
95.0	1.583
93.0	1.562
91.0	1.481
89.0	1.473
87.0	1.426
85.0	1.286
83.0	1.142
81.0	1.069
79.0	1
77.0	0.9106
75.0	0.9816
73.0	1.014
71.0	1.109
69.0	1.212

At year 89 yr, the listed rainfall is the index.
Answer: 1.473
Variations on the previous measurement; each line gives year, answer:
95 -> 1.583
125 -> 1.473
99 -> 1.609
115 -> 1.576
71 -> 1.109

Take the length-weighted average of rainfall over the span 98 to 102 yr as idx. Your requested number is 1.61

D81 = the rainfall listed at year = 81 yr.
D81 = 1.069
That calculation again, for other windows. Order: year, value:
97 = 1.641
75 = 0.9816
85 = 1.286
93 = 1.562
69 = 1.212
